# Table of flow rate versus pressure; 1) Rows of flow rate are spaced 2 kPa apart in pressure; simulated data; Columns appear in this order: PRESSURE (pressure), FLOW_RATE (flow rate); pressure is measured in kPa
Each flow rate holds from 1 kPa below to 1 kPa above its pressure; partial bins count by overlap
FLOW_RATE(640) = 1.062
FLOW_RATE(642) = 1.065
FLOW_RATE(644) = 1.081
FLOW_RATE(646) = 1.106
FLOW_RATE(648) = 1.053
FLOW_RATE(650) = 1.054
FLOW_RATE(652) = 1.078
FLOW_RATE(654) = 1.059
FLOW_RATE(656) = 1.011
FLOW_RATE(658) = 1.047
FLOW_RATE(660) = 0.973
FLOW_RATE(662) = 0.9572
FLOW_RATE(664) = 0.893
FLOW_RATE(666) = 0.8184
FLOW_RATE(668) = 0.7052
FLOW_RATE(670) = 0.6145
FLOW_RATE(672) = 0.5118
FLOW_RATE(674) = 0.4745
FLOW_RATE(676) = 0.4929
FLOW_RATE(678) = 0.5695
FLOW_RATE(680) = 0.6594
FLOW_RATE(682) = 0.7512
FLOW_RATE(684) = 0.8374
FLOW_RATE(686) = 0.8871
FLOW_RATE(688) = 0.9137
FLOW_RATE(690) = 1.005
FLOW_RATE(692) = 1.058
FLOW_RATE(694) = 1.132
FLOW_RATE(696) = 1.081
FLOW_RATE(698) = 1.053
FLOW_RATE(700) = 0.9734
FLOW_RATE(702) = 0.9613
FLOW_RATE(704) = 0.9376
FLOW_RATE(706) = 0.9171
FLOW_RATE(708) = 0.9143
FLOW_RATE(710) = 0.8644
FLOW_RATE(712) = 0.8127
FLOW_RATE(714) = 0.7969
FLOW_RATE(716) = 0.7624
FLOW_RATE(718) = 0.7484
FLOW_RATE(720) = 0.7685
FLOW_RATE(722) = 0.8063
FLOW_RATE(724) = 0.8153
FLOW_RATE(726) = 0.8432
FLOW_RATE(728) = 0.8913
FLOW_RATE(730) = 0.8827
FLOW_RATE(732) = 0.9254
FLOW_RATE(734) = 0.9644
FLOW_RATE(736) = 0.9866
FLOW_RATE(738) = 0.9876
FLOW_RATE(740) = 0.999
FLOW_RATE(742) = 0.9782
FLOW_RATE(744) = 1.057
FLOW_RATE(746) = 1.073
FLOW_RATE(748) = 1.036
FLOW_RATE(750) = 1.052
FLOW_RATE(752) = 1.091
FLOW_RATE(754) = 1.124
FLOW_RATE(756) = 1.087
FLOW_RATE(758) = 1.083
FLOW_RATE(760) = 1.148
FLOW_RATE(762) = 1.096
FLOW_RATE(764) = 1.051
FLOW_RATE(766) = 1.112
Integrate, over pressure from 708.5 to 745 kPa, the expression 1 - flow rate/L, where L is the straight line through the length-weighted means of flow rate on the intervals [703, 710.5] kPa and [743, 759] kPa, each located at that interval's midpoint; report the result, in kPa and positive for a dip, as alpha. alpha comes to 3.8 kPa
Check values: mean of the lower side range 0.911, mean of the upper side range 1.08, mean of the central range 0.883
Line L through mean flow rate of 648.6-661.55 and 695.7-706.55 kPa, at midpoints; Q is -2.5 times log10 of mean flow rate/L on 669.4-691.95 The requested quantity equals 0.36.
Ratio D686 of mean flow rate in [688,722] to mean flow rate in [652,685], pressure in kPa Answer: 1.18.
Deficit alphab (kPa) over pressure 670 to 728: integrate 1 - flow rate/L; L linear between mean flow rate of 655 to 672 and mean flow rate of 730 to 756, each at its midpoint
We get 6.2 kPa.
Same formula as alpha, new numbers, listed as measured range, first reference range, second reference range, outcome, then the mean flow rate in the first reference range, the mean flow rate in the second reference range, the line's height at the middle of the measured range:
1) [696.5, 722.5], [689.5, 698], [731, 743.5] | 4.1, 1.07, 0.977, 1.04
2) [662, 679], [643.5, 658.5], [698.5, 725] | 5.9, 1.06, 0.856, 0.995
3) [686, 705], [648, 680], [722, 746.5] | -2.9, 0.82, 0.942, 0.875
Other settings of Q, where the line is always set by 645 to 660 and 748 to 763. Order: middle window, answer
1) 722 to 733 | 0.24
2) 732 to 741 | 0.11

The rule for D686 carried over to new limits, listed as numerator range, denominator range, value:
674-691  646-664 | 0.73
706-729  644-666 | 0.81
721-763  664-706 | 1.21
